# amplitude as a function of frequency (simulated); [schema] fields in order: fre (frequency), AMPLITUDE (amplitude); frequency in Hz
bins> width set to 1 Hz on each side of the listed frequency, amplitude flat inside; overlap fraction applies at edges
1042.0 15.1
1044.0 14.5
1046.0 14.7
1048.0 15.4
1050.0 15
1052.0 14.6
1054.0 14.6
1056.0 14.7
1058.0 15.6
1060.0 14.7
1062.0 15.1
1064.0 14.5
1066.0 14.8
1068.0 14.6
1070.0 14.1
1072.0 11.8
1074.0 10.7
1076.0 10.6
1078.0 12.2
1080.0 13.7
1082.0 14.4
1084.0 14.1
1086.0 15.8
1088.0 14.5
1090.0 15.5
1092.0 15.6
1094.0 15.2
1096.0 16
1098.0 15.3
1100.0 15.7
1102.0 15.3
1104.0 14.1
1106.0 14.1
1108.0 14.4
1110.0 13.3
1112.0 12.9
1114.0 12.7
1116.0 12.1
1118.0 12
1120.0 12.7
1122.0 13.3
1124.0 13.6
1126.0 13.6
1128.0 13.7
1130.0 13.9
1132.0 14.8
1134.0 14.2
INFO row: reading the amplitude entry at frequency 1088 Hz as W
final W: 14.5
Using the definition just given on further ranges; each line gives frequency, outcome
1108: 14.4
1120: 12.7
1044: 14.5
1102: 15.3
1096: 16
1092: 15.6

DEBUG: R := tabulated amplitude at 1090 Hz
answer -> 15.5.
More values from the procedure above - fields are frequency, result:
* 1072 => 11.8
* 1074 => 10.7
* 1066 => 14.8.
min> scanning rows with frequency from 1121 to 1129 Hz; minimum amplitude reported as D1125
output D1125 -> 13.3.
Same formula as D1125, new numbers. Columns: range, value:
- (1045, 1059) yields 14.6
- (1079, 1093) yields 13.7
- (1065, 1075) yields 10.7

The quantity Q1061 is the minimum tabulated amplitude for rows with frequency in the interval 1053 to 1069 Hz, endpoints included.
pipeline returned 14.5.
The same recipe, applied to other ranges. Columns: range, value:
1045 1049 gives 14.7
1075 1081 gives 10.6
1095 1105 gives 14.1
